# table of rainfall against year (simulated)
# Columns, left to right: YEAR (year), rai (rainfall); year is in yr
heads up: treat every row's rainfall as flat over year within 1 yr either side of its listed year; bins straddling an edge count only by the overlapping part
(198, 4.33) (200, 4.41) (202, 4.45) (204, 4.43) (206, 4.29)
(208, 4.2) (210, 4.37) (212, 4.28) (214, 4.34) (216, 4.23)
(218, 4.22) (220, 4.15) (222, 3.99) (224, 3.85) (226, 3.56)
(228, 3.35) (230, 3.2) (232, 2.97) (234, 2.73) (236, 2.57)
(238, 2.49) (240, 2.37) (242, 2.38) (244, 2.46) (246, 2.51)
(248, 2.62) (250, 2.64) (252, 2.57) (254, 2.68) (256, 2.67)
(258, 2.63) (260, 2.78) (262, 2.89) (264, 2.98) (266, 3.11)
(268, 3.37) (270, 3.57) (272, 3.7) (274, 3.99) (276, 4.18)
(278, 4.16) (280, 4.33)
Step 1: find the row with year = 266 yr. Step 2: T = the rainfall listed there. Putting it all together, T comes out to 3.11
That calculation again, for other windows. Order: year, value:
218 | 4.22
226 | 3.56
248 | 2.62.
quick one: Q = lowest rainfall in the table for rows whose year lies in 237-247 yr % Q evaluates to 2.37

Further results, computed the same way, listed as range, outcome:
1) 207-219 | 4.2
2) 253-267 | 2.63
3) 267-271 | 3.37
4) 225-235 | 2.73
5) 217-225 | 3.85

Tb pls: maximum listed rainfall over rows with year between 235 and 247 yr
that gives 2.57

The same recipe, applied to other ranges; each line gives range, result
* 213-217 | 4.34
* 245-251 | 2.64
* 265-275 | 3.99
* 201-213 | 4.45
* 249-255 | 2.68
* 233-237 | 2.73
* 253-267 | 3.11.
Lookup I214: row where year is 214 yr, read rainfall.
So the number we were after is 4.34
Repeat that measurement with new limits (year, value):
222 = 3.99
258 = 2.63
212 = 4.28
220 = 4.15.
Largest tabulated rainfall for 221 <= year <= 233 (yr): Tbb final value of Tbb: 3.99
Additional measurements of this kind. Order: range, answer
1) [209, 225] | 4.37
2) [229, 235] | 3.2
